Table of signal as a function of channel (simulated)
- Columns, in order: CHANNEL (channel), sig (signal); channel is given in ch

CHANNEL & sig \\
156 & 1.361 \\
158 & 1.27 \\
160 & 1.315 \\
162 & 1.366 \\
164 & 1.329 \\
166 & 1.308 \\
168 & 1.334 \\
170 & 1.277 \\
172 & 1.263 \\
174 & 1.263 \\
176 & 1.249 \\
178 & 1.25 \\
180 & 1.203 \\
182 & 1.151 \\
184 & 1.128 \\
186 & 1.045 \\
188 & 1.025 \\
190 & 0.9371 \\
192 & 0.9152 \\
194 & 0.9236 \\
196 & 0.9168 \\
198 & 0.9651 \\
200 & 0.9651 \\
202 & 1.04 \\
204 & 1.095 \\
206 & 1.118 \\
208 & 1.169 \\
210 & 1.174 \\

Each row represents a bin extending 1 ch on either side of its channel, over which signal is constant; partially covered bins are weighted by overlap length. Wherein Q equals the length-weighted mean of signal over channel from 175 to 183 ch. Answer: 1.21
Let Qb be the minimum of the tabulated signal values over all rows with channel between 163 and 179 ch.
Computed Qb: 1.249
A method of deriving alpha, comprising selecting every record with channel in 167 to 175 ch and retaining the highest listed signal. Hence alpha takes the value 1.334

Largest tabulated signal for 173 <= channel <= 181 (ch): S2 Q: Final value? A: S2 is 1.263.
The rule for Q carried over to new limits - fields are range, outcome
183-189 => 1.07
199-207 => 1.05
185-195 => 0.969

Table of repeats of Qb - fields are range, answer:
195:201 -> 0.9168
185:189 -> 1.025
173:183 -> 1.151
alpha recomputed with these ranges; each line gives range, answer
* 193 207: 1.118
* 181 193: 1.151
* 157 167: 1.366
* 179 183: 1.203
